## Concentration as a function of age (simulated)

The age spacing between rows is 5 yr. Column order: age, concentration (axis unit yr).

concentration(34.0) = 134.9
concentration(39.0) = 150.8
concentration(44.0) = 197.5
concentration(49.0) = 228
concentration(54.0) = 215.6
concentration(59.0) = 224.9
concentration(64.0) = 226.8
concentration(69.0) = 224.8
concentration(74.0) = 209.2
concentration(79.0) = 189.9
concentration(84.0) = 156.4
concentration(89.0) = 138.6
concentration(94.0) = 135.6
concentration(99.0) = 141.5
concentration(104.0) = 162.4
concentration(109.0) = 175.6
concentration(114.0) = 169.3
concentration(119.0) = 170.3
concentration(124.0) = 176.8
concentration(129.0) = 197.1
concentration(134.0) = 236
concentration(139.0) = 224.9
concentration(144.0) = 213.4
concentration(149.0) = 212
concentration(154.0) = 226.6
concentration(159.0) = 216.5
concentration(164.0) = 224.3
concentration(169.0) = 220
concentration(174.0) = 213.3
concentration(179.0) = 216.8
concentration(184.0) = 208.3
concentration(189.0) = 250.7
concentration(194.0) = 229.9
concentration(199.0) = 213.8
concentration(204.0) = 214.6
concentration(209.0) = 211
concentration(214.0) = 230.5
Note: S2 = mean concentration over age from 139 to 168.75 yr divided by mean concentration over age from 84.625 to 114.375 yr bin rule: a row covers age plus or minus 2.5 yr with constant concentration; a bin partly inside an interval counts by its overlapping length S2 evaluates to 1.43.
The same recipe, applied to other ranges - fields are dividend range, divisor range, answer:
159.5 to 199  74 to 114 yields 1.38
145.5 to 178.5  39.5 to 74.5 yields 1.02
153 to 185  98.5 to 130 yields 1.28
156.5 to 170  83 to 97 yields 1.55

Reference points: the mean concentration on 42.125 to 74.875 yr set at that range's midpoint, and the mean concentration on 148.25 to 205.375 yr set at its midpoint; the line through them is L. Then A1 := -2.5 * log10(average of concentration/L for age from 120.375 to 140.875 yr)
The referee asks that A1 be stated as 0.07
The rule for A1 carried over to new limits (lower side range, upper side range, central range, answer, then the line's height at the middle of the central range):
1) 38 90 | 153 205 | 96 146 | 0.14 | 210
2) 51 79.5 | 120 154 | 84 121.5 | 0.34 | 213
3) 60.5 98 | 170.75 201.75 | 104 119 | 0.14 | 194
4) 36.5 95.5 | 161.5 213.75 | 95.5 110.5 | 0.27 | 201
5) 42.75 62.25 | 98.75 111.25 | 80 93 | 0.21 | 182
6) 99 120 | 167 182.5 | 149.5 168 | -0.09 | 204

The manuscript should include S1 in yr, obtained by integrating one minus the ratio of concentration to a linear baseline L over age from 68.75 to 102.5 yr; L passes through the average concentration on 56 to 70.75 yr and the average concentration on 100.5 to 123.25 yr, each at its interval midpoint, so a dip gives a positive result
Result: 5.6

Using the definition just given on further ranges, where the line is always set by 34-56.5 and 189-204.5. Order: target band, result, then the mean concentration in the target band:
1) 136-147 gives -0.4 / 220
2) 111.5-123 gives 2.0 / 171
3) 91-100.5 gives 3.0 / 138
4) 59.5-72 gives -1.9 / 225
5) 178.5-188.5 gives 0.1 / 219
